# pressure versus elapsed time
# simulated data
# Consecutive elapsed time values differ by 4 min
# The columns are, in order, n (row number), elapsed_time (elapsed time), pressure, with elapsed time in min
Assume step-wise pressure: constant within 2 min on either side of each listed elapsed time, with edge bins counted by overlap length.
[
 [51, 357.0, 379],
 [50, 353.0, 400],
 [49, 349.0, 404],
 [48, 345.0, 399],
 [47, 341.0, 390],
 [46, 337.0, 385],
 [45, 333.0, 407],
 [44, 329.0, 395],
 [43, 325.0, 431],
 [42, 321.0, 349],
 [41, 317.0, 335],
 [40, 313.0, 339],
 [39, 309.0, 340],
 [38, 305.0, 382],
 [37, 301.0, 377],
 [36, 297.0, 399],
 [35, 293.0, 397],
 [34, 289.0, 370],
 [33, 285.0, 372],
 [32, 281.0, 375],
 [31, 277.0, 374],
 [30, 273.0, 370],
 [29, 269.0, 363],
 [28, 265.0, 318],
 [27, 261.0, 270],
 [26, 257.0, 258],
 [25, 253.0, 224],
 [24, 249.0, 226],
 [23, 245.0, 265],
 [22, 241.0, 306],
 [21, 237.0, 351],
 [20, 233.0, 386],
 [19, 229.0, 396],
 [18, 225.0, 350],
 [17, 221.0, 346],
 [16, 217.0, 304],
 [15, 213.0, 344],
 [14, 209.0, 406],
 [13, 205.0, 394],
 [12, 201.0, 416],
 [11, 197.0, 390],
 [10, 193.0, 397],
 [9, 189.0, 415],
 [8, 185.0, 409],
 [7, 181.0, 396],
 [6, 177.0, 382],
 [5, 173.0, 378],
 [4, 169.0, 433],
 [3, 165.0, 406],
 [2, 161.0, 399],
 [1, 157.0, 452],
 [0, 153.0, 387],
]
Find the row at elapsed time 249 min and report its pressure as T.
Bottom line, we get 226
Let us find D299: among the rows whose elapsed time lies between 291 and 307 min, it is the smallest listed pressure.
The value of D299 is 377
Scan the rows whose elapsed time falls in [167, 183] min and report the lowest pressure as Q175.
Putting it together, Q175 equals 378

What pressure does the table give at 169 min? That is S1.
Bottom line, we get 433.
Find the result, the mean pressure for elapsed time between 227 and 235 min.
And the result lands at 391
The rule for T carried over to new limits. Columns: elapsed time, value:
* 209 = 406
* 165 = 406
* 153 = 387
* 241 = 306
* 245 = 265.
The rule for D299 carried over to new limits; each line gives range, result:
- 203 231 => 304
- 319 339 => 349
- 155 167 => 399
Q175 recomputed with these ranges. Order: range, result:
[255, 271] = 258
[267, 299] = 363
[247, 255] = 224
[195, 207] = 390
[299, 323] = 335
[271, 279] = 370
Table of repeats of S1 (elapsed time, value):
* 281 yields 375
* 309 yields 340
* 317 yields 335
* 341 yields 390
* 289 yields 370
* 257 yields 258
